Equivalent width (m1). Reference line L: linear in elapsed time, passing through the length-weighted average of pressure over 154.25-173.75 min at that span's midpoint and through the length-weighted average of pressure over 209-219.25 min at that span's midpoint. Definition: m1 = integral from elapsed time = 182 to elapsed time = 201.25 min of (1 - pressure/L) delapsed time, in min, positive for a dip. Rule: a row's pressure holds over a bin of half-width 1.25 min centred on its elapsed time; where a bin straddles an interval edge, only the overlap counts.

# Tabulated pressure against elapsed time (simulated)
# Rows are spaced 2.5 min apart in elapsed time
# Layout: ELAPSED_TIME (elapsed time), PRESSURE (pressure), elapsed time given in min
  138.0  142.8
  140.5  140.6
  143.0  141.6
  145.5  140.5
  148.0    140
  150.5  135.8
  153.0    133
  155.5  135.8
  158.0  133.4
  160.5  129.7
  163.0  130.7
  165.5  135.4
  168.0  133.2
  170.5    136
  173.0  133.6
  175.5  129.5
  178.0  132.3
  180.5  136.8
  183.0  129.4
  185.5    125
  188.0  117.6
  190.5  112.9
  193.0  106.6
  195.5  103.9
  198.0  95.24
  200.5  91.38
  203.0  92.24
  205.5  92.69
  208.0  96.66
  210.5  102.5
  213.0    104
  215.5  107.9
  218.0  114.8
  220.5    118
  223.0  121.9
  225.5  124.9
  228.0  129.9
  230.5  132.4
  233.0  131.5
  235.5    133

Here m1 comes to 1.4 min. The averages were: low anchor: 133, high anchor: 107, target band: 110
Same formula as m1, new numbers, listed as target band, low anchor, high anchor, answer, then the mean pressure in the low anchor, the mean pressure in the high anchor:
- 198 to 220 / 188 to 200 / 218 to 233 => 2.72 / 105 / 125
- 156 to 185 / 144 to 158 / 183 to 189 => -0.79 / 137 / 123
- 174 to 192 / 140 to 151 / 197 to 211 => -2.44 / 140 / 94.7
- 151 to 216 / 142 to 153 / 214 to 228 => 5.27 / 139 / 118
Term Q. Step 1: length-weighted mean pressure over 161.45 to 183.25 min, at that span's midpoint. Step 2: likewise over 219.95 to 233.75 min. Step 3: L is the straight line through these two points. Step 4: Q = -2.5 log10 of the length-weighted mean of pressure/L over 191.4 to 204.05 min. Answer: 0.30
